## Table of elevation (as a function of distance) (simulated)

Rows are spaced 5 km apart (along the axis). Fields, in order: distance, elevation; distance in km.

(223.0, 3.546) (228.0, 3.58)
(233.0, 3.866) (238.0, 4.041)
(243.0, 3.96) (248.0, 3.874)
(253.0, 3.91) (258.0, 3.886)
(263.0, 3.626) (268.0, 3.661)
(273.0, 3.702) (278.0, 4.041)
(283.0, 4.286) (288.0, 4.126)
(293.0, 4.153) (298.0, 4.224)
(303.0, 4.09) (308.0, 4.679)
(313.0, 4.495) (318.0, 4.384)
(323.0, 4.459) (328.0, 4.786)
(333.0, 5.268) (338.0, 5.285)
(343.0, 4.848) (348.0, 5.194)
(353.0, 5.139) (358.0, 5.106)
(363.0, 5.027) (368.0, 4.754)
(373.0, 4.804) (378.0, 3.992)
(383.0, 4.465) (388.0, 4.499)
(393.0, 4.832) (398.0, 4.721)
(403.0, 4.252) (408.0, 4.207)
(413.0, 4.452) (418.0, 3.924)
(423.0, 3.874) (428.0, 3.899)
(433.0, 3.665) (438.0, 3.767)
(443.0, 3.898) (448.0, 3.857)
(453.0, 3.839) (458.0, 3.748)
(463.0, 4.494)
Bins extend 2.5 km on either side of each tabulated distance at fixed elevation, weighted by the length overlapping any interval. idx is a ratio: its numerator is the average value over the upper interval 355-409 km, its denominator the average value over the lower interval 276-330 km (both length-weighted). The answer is 1.1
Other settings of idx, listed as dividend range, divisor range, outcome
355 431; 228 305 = 1.13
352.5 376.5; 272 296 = 1.20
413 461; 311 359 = 0.79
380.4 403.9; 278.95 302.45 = 1.09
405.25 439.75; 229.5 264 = 1.02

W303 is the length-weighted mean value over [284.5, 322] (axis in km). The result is 4.31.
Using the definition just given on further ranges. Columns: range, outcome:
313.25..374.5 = 4.91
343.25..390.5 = 4.78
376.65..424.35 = 4.34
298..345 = 4.67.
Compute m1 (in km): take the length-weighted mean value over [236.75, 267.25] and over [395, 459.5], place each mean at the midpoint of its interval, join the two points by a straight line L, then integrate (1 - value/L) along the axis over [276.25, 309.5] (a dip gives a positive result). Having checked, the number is -2.7 km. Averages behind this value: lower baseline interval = 3.86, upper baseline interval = 4.02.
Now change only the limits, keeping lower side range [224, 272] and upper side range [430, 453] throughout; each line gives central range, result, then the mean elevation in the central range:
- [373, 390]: -2.59 km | 4.38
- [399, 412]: -1.73 km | 4.31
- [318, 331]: -2.71 km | 4.6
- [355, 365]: -3.33 km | 5.07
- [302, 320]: -2.99 km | 4.44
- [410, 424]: -1.13 km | 4.11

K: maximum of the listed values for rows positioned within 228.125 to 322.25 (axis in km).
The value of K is 4.679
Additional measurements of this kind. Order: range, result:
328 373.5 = 5.285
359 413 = 5.027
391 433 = 4.832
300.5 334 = 5.268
